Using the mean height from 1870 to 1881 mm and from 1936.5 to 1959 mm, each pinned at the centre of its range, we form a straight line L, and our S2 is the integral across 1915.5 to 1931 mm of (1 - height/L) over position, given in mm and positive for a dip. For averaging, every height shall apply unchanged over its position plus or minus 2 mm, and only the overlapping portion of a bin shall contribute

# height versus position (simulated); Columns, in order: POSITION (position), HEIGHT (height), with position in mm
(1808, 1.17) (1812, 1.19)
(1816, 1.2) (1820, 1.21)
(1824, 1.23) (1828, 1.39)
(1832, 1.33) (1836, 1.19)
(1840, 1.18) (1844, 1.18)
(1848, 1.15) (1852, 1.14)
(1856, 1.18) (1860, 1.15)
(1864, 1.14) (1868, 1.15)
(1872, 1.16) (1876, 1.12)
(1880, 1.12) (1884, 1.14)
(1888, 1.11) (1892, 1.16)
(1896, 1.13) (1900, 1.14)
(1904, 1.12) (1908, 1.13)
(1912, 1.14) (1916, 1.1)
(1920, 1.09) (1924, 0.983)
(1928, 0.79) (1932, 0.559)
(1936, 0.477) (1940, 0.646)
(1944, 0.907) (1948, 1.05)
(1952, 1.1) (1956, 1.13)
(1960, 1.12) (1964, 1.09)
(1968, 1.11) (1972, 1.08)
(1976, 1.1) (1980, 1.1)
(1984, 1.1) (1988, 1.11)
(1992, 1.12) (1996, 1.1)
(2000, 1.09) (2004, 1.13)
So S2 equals 0.9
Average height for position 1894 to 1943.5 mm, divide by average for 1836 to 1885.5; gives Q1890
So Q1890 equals 0.8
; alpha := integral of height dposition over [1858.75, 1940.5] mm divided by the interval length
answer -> 1.03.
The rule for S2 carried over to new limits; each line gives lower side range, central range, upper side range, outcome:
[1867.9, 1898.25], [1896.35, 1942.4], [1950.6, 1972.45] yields 7.8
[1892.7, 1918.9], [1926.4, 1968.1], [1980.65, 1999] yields 8.1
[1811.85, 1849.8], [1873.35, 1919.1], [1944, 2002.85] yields 1.5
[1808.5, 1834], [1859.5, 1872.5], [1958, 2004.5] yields 0.7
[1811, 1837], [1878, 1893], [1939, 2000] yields 0.5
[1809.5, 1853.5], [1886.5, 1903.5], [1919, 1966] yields -1.5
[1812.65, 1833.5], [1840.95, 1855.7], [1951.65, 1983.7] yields 0.9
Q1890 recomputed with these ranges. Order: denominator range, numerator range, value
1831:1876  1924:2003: 0.85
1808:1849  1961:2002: 0.90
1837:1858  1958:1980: 0.94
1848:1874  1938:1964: 0.87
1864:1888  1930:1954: 0.70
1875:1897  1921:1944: 0.64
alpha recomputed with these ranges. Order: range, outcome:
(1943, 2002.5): 1.09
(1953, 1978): 1.1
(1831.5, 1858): 1.19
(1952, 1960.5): 1.12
